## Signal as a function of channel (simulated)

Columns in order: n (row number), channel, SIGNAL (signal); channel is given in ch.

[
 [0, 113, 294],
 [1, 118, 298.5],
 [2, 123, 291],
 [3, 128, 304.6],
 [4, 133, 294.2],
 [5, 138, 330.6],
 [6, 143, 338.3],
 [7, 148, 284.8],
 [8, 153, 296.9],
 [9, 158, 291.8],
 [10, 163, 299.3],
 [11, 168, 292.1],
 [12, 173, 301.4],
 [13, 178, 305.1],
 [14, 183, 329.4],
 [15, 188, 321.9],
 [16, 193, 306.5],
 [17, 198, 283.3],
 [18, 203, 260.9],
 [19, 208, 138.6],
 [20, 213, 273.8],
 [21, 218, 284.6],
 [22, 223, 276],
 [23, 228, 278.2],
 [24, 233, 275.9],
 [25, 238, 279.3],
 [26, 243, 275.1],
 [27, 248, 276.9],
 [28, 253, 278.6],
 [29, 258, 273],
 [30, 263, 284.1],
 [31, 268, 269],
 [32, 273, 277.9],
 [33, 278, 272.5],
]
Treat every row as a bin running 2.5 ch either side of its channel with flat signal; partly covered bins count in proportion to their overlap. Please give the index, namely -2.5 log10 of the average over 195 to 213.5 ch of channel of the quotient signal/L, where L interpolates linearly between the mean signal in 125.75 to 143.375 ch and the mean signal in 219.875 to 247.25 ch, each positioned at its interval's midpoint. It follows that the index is 0.21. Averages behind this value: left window 315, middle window 237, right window 277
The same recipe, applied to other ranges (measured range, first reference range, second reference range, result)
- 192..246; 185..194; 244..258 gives 0.12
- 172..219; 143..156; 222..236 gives 0.03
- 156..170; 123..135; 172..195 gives 0.05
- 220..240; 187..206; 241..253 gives 0.01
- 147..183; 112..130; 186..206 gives -0.02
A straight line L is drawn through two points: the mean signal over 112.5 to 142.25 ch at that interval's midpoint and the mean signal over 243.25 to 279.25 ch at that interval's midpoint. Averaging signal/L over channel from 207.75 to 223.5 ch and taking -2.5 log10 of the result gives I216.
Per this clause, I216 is 0.128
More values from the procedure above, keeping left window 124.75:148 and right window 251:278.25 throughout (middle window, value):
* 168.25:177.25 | 0.01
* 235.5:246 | 0.02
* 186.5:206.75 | 0.05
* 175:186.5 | -0.06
